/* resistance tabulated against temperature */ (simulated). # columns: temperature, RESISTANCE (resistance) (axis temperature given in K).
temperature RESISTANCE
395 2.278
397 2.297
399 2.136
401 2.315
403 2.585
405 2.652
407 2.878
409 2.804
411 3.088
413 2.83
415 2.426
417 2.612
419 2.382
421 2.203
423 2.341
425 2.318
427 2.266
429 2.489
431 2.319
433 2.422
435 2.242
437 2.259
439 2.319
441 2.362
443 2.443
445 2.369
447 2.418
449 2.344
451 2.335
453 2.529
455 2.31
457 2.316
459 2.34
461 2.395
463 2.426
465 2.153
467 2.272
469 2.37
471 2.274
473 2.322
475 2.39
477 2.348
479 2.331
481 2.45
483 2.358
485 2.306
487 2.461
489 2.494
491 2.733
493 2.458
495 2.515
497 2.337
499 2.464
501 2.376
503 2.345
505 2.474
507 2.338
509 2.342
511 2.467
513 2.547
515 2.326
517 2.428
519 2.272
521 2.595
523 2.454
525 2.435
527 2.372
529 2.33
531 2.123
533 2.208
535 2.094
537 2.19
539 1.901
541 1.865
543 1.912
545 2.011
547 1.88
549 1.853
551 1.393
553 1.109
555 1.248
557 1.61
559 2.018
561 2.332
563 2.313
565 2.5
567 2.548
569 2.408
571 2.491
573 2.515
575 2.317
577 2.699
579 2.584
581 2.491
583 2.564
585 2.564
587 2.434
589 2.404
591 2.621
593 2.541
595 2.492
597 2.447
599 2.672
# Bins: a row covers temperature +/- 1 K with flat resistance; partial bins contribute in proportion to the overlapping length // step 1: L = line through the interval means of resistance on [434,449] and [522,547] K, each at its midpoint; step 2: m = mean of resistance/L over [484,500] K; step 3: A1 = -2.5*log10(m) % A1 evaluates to -0.11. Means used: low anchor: 2.34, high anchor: 2.15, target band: 2.47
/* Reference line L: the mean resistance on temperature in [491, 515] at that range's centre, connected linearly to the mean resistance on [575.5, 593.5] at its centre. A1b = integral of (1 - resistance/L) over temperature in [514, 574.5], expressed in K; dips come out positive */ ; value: 8.7 K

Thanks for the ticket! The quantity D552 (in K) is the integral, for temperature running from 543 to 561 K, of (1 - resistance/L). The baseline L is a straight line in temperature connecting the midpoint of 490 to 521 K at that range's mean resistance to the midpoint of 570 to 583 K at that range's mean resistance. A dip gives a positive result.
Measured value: 5.76 K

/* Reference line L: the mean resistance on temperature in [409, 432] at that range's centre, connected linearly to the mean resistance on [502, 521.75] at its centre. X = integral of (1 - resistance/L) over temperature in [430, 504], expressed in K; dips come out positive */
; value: 2.3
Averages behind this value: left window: 2.49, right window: 2.41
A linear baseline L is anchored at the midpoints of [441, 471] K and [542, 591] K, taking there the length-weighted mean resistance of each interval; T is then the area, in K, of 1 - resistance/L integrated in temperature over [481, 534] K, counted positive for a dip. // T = -3.0 K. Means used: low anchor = 2.36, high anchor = 2.18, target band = 2.41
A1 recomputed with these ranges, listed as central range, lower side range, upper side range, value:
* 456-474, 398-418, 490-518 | 0.09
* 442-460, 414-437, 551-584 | -0.02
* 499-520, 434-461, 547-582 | -0.07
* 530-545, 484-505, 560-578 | 0.20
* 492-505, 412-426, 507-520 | -0.01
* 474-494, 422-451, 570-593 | -0.01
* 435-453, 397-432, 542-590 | 0.04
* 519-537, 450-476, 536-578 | -0.08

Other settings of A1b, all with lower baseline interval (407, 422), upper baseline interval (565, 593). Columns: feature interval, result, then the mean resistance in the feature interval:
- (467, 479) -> 1.20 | 2.33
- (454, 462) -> 0.81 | 2.34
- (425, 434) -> 0.89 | 2.37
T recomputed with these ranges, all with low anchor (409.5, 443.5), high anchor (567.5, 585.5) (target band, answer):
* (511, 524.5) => 0.2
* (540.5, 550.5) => 2.5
